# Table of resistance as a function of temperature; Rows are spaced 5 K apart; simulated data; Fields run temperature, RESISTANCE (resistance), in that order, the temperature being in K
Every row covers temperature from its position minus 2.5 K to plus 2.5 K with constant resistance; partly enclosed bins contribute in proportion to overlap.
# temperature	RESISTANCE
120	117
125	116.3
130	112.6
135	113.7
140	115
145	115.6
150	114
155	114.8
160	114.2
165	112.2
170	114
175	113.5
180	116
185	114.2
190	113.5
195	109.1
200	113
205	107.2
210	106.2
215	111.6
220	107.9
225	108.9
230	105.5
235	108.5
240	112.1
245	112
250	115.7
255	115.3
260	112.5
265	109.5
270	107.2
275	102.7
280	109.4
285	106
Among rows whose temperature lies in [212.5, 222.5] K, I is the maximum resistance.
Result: 111.6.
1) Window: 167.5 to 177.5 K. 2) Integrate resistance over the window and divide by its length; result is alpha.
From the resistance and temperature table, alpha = 114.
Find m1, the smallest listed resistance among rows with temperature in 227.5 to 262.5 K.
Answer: 105.5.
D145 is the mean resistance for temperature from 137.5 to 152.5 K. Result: 115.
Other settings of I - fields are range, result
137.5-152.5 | 115.6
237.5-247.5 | 112.1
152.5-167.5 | 114.8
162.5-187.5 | 116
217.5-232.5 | 108.9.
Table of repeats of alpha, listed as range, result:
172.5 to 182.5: 115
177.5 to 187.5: 115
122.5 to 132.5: 114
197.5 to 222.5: 109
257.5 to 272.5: 110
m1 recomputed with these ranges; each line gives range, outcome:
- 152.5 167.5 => 112.2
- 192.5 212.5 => 106.2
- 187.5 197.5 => 109.1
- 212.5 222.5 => 107.9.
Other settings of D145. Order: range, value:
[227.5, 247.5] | 110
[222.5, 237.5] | 108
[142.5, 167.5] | 114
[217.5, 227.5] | 108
